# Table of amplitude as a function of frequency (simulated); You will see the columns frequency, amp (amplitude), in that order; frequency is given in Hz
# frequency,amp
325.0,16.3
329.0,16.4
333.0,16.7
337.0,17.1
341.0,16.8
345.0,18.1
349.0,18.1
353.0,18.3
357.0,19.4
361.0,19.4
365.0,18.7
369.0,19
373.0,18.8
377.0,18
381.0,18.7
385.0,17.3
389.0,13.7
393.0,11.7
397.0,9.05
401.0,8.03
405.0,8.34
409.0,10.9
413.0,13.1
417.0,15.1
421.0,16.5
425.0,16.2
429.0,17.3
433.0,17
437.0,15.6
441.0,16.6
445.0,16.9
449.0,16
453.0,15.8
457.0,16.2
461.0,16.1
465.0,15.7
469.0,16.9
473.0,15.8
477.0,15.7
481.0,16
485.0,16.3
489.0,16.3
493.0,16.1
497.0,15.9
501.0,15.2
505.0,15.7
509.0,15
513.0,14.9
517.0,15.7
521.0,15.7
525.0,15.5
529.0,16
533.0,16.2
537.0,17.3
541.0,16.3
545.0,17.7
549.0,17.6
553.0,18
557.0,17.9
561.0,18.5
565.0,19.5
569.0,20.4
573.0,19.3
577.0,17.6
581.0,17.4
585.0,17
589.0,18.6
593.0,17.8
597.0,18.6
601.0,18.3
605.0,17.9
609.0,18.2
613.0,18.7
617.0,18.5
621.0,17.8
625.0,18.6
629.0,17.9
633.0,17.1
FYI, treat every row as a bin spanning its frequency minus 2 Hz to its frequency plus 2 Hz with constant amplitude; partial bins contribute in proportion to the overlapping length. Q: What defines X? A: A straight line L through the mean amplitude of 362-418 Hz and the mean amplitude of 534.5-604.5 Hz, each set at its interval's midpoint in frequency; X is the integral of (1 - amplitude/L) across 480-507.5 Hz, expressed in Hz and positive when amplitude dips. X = 1.0 Hz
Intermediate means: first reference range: 14.4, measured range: 15.9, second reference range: 18.1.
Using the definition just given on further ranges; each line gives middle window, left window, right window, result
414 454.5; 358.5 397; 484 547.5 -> 0.68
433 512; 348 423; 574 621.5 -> 2.14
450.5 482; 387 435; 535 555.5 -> -2.50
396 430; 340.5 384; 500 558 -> 9.75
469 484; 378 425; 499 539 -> -1.22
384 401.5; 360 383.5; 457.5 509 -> 5.99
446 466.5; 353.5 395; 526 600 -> 1.90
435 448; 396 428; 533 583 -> -2.67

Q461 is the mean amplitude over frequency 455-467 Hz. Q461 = 16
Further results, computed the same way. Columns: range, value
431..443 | 16.4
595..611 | 18.2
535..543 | 16.8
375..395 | 15.9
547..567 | 18.3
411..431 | 15.6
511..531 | 15.6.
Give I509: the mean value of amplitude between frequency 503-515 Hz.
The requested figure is 15.2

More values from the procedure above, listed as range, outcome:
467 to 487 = 16.1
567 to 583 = 18.7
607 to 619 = 18.5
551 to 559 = 17.9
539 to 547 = 17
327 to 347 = 17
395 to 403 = 8.54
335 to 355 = 17.7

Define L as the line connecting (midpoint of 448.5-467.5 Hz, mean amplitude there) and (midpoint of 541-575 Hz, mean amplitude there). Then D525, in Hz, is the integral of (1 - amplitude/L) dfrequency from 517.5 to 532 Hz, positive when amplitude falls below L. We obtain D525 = 1.5 Hz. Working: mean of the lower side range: 16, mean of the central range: 15.8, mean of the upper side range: 18.5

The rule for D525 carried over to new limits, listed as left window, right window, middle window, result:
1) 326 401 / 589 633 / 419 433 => 0.31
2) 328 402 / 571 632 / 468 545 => 6.87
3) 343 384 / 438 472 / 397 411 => 6.76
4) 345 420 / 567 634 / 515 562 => 1.63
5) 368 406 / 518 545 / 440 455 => -1.18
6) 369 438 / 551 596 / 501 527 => 2.49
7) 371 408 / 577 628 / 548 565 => -1.05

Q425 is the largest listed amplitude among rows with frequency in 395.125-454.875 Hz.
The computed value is 17.3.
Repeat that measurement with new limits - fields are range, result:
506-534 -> 16.2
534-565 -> 19.5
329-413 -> 19.4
